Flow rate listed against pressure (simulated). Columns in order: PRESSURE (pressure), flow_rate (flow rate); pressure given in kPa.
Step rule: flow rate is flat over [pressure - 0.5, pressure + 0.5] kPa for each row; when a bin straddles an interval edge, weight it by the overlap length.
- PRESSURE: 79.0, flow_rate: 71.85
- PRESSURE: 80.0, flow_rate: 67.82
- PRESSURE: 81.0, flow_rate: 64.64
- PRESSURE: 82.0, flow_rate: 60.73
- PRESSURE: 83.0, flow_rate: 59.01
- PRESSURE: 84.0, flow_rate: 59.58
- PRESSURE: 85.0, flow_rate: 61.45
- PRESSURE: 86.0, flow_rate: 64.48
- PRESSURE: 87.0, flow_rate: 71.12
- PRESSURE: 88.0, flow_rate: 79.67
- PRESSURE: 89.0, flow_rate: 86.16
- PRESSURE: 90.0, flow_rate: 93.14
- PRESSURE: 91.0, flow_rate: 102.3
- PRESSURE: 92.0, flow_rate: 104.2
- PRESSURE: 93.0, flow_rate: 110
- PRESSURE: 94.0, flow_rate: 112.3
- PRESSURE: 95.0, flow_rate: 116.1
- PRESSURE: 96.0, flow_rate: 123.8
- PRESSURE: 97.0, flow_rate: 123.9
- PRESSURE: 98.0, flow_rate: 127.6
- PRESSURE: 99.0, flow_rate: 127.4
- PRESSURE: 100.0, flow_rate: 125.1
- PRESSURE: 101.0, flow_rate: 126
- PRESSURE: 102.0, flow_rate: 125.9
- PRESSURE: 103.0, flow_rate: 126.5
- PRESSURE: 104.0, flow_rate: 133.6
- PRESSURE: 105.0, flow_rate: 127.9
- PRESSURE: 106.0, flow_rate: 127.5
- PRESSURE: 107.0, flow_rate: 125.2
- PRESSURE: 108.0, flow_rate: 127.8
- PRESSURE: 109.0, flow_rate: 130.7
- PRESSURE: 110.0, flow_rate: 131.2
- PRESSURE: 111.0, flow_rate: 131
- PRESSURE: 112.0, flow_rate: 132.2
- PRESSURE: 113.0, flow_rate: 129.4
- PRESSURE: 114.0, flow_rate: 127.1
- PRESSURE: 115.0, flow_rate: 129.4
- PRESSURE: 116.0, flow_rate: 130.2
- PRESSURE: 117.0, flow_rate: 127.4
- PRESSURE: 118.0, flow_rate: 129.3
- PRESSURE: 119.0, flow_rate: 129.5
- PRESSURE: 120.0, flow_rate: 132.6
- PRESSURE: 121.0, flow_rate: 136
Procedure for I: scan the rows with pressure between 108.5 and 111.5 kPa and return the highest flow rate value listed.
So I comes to 131.2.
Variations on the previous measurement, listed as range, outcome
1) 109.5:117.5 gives 132.2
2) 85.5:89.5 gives 86.16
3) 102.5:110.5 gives 133.6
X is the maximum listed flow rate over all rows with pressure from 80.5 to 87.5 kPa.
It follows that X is 71.12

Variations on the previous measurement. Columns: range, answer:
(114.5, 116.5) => 130.2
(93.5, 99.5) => 127.6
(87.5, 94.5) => 112.3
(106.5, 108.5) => 127.8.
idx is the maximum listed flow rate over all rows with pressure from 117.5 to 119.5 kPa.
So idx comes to 129.5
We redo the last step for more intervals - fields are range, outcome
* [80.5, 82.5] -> 64.64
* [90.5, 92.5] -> 104.2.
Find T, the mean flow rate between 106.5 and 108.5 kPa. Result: 126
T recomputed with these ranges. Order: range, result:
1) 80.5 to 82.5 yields 62.7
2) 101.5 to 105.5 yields 128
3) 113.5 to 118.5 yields 129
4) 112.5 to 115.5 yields 129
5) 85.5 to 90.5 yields 78.9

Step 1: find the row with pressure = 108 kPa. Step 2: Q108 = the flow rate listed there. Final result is 127.8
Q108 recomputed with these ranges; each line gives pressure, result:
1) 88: 79.67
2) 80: 67.82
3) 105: 127.9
